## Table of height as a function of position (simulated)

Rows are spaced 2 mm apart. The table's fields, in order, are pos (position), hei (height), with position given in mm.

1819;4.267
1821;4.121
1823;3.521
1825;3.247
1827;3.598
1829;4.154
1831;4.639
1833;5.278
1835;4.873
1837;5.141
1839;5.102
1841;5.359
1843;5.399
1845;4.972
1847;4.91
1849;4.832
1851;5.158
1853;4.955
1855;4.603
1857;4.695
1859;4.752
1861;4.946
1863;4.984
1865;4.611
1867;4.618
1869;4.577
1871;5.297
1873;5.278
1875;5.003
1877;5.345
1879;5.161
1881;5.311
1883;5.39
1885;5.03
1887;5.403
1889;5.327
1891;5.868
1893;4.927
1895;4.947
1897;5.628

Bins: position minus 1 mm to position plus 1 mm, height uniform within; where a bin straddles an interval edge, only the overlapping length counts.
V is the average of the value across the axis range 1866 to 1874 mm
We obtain 4.94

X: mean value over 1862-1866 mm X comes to 4.8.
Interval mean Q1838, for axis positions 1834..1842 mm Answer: 5.12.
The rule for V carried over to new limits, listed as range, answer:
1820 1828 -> 3.62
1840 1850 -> 5.09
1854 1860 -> 4.68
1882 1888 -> 5.27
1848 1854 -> 4.98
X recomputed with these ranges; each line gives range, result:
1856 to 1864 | 4.84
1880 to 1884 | 5.35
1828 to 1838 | 4.82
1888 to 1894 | 5.37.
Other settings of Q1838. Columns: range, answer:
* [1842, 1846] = 5.19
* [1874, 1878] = 5.17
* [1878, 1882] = 5.24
